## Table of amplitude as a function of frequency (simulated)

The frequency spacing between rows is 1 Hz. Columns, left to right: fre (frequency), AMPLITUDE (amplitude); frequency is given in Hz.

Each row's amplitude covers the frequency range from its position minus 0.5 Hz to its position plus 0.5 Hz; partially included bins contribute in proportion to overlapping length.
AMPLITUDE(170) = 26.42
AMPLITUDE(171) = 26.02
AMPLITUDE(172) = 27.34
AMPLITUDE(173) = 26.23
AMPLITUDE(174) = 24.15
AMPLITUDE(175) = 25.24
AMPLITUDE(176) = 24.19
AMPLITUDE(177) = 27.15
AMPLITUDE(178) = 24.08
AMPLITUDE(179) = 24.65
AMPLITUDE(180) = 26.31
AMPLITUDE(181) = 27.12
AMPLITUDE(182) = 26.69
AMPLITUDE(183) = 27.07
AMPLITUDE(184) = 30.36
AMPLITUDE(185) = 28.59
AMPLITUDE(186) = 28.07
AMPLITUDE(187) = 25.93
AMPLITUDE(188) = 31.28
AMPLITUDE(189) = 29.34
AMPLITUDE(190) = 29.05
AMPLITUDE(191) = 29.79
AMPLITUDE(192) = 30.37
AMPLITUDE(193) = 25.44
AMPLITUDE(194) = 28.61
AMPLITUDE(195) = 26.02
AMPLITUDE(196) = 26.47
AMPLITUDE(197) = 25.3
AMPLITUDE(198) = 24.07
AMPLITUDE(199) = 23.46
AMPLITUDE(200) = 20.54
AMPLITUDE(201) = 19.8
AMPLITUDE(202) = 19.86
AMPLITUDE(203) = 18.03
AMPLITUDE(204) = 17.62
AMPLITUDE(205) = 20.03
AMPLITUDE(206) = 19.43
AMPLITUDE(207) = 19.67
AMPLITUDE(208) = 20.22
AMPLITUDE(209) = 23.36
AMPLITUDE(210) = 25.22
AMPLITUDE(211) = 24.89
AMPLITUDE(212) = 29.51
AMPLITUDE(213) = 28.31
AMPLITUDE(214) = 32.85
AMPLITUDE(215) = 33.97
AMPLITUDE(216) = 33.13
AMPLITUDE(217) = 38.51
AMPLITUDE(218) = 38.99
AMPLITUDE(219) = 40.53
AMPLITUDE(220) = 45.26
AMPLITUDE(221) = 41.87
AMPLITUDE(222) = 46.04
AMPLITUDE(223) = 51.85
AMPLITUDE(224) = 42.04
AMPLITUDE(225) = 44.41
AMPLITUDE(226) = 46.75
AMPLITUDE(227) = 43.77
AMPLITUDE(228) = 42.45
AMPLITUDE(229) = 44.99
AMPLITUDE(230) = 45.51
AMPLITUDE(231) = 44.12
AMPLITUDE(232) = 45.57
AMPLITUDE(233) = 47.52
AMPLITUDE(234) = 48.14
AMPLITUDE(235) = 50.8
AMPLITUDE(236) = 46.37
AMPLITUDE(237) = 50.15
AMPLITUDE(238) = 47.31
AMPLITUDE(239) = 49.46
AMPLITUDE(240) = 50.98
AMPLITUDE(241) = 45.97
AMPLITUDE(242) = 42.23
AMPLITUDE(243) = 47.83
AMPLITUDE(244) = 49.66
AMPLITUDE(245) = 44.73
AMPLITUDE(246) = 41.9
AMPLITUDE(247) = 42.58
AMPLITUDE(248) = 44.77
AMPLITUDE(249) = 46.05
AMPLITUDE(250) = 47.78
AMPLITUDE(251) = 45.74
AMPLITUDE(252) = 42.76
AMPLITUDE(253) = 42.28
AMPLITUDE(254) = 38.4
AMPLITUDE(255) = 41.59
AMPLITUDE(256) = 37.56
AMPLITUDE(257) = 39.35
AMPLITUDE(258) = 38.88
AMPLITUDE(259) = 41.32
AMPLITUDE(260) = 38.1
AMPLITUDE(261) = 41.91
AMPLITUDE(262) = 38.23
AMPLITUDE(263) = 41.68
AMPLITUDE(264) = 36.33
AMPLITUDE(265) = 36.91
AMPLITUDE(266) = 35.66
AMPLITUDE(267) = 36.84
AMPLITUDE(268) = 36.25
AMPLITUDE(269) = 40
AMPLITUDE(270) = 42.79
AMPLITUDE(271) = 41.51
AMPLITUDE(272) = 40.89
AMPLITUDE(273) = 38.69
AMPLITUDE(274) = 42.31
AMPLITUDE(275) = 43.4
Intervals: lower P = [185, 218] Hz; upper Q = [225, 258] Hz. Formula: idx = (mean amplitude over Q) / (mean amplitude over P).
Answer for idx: 1.7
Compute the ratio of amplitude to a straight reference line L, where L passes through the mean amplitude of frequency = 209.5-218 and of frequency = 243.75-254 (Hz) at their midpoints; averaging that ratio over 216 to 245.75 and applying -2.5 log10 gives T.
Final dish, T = -0.21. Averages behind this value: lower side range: 31.3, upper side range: 44.4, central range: 45.4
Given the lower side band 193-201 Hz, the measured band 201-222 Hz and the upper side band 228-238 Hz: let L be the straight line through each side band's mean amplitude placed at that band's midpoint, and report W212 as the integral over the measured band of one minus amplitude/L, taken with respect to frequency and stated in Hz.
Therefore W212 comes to 3.4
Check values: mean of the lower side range 24.6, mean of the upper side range 46.8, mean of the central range 28.8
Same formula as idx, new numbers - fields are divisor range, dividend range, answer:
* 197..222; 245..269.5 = 1.46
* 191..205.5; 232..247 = 2.01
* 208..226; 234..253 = 1.28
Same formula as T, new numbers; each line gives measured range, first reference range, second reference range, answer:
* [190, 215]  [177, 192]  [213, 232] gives 0.36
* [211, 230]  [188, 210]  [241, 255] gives -0.21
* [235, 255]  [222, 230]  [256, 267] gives -0.10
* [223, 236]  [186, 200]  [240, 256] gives -0.19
